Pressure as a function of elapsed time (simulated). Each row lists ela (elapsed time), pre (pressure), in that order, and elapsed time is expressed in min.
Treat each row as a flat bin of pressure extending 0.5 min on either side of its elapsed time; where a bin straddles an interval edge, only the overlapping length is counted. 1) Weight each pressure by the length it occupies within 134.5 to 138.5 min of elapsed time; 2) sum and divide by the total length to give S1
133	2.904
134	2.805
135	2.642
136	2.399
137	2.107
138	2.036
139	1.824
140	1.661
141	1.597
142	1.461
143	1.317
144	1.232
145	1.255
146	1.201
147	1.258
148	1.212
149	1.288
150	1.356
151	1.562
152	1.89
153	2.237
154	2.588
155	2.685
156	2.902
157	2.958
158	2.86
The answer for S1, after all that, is 2.3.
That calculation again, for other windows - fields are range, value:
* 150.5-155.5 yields 2.19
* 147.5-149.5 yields 1.25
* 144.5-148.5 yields 1.23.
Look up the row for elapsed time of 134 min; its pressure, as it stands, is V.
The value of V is 2.805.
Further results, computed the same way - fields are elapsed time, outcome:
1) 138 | 2.036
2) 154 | 2.588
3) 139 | 1.824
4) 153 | 2.237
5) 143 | 1.317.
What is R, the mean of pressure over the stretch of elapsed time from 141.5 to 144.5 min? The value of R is 1.34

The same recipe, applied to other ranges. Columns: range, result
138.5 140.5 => 1.74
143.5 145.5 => 1.24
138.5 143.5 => 1.57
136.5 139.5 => 1.99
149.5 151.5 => 1.46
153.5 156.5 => 2.73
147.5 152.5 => 1.46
